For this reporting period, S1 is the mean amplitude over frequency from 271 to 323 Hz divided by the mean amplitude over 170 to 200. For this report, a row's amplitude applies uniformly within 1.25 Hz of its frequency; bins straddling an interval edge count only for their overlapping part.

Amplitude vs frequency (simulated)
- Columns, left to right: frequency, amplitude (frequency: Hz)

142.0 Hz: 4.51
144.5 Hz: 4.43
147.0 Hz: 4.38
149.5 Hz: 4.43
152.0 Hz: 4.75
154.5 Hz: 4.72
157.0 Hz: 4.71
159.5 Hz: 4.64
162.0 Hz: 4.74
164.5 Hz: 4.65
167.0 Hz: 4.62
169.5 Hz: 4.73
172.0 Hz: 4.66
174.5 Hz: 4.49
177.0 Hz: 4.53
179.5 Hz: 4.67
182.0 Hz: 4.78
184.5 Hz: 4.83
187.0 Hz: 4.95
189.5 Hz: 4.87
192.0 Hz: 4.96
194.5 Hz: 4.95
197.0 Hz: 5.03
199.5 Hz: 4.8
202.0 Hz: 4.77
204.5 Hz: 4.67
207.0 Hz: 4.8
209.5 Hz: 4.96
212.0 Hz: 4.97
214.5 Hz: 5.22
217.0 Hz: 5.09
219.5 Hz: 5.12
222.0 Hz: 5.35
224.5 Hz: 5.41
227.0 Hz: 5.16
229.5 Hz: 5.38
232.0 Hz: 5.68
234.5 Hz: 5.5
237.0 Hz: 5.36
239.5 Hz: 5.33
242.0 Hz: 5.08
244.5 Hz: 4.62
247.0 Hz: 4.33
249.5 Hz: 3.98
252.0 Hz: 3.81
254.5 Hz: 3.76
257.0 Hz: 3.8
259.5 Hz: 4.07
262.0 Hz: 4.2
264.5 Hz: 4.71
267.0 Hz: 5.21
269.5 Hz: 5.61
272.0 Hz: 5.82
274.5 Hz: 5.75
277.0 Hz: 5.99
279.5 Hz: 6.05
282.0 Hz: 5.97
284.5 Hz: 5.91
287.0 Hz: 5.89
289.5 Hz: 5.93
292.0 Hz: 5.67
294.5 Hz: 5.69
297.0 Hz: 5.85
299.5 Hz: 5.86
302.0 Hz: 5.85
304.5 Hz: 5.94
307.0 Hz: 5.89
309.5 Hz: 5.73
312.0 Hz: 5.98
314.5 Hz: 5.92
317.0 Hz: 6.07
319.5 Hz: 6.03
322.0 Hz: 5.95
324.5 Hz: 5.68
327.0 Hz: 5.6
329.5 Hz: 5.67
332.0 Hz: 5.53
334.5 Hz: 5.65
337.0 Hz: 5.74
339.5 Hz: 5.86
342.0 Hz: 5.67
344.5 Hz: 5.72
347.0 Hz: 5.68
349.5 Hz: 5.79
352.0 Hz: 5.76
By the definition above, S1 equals 1.2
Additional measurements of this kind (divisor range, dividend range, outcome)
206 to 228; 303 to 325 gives 1.15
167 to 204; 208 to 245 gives 1.09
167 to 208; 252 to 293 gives 1.09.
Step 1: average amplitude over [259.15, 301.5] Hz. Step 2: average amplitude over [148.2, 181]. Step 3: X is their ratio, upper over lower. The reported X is 1.20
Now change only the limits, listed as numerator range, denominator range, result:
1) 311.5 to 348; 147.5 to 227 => 1.20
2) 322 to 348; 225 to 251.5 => 1.13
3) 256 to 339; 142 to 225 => 1.17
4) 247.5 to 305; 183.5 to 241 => 1.03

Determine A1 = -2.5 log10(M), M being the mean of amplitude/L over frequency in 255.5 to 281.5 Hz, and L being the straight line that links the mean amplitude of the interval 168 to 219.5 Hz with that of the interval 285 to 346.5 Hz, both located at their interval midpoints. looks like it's 0.06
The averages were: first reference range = 4.84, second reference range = 5.81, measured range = 5.13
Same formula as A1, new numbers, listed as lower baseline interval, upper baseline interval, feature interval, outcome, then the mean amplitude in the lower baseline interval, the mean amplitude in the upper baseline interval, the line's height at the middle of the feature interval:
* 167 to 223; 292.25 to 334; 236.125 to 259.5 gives 0.195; 4.86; 5.82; 5.29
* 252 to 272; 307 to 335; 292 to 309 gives -0.091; 4.52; 5.81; 5.36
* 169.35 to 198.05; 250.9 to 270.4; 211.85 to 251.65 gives -0.122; 4.79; 4.38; 4.53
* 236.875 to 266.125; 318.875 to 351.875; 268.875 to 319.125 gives -0.161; 4.39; 5.73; 5.07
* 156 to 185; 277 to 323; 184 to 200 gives -0.011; 4.67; 5.9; 4.87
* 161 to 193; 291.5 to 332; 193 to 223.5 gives 0.001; 4.73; 5.83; 4.98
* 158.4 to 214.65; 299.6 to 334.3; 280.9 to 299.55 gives -0.043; 4.79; 5.83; 5.62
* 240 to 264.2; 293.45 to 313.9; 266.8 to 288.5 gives -0.159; 4.24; 5.85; 5.04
